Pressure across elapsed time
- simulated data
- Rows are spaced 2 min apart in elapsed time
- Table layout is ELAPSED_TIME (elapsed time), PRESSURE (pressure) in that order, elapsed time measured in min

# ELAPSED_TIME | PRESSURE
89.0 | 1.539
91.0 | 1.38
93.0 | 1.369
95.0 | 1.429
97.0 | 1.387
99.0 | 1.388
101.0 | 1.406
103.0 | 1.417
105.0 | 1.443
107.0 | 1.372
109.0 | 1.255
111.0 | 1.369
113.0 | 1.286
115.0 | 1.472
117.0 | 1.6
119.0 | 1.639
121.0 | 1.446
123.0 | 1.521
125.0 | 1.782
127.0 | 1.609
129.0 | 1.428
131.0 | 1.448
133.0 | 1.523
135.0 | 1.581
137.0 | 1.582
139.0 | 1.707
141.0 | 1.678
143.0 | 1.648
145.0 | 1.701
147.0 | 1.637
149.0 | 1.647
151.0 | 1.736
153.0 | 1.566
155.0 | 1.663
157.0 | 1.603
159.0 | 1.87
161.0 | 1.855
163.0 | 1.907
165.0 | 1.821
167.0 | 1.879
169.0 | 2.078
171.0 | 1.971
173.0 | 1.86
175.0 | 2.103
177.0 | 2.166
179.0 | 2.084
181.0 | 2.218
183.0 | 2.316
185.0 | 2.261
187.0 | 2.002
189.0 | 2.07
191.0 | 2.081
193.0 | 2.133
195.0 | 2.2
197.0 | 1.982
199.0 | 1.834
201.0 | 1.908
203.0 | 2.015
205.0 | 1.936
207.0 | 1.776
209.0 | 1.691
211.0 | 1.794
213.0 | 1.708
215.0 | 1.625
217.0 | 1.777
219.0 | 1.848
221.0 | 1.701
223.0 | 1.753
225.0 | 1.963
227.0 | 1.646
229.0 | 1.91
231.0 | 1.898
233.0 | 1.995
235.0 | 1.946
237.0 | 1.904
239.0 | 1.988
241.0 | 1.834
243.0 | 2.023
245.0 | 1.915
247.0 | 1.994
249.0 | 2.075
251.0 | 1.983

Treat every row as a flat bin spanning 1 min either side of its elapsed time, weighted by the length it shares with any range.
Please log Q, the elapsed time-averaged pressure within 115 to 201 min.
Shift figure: 1.82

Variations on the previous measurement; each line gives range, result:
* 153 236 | 1.92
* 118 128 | 1.6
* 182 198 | 2.13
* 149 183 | 1.9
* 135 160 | 1.67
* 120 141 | 1.57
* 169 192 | 2.1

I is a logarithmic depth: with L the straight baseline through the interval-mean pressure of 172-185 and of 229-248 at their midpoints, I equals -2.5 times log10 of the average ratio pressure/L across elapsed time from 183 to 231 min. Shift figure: 0.077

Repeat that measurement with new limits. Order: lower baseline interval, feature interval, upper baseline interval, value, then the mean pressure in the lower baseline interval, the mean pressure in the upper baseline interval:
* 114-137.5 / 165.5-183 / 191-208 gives -0.123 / 1.55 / 1.98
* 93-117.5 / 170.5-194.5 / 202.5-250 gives -0.239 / 1.4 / 1.86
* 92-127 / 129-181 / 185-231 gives -0.074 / 1.45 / 1.89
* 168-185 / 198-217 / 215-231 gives 0.054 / 2.11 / 1.79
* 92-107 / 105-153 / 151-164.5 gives 0.020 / 1.4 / 1.75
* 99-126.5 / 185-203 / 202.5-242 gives -0.174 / 1.46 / 1.83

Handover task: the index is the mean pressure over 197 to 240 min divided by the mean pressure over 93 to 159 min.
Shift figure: 1.2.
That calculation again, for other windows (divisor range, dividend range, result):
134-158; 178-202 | 1.27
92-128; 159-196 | 1.41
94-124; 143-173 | 1.25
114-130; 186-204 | 1.30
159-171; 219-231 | 0.95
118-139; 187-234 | 1.20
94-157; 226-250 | 1.26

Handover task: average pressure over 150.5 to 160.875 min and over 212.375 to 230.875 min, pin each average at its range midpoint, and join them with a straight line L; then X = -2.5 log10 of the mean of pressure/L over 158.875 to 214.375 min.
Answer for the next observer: -0.144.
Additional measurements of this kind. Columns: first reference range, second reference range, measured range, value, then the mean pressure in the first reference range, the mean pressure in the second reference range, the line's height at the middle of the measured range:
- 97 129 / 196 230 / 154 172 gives -0.13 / 1.46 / 1.82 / 1.64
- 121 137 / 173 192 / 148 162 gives 0.08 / 1.55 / 2.13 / 1.83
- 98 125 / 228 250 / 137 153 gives -0.06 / 1.44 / 1.95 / 1.58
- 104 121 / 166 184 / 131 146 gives 0.05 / 1.43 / 2.08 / 1.7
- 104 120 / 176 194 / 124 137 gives 0.03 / 1.43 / 2.15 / 1.61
